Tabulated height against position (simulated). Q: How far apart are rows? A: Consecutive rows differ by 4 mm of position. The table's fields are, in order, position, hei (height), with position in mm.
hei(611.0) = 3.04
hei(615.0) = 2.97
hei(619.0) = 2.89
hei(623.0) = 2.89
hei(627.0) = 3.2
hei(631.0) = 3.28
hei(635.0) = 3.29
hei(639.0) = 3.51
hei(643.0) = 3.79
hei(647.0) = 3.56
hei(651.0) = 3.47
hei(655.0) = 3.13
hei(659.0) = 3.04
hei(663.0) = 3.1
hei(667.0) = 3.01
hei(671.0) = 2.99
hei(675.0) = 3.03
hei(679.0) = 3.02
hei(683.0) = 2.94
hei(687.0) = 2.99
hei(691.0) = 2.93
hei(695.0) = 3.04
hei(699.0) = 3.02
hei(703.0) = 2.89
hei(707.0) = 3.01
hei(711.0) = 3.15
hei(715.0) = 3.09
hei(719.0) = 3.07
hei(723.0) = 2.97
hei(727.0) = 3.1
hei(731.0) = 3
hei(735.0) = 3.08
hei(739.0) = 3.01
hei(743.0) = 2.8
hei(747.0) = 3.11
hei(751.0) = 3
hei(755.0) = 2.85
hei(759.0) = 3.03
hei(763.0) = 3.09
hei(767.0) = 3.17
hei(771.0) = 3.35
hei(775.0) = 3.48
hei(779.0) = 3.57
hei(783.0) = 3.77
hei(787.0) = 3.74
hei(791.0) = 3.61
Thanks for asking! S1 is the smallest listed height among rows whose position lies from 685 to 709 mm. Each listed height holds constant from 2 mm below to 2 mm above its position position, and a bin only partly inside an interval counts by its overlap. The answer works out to 2.89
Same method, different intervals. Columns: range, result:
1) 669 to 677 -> 2.99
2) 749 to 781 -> 2.85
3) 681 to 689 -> 2.94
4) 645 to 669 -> 3.01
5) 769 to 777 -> 3.35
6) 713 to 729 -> 2.97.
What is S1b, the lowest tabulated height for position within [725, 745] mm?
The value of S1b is 2.8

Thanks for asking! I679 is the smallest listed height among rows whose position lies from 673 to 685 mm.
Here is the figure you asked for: 2.94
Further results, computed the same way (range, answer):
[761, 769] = 3.09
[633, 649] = 3.29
